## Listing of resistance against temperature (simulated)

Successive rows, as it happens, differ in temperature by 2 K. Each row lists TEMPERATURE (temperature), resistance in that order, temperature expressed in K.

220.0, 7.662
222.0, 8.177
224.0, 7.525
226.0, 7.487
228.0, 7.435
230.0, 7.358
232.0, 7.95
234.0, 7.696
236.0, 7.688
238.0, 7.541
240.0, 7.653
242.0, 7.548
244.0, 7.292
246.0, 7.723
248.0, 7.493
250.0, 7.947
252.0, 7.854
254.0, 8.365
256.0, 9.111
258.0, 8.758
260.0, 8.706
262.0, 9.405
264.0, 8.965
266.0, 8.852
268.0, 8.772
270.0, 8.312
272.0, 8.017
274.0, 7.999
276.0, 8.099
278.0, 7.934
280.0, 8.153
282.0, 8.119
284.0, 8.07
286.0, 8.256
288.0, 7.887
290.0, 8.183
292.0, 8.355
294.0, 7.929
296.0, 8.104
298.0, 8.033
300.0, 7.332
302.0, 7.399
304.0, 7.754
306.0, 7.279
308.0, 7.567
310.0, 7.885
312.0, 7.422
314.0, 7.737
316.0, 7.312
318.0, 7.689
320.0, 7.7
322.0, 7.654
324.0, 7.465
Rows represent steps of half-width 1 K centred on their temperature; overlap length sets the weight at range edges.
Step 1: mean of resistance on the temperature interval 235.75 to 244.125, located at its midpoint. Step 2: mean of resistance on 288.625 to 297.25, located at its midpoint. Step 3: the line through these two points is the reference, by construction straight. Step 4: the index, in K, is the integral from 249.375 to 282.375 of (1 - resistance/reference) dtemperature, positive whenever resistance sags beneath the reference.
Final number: -2.6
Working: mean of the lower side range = 7.56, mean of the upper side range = 8.13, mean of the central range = 8.44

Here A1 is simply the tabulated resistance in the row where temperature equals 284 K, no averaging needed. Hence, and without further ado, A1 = 8.07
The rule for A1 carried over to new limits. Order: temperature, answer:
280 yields 8.153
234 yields 7.696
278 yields 7.934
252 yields 7.854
